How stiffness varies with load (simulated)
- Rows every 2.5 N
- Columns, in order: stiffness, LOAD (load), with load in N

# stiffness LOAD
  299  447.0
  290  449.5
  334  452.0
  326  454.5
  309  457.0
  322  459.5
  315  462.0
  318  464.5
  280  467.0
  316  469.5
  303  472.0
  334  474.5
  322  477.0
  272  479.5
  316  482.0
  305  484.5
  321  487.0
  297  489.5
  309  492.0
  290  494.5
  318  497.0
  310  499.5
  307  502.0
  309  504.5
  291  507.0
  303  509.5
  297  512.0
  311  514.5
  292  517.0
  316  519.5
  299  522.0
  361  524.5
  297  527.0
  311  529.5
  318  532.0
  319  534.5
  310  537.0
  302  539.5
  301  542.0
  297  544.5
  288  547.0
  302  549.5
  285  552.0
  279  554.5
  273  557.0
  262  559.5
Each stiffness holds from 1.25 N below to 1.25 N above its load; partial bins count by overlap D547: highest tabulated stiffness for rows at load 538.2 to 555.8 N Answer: 302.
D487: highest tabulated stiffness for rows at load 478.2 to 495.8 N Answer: 321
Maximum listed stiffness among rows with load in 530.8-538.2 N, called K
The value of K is 319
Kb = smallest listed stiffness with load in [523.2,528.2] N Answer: 297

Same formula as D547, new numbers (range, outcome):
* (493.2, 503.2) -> 318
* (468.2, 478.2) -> 334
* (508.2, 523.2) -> 316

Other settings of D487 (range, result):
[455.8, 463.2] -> 322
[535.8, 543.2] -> 310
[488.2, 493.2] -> 309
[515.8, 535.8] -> 361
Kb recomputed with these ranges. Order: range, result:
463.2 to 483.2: 272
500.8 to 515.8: 291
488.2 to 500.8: 290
